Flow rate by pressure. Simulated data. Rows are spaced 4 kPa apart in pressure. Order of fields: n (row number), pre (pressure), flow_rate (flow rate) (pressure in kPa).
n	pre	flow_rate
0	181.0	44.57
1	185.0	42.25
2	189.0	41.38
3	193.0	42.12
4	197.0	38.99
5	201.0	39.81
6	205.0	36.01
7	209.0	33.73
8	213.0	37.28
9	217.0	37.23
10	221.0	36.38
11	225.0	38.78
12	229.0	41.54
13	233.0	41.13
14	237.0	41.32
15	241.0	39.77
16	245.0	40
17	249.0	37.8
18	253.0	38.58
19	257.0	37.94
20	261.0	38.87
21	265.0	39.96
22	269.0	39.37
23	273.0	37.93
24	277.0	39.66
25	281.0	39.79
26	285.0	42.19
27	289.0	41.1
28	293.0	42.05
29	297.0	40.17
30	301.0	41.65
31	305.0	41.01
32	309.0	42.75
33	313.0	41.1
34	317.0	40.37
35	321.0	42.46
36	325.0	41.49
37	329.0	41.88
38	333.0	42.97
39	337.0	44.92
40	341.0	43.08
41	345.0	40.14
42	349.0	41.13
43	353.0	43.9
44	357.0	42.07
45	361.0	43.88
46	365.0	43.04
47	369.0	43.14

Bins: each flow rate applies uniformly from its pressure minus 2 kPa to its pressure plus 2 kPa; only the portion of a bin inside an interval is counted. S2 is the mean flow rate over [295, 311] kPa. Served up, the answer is 41.4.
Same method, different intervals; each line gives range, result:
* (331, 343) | 43.7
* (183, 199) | 41.2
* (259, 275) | 39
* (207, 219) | 36.1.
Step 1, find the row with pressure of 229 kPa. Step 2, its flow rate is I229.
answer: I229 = 41.54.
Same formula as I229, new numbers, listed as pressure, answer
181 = 44.57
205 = 36.01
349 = 41.13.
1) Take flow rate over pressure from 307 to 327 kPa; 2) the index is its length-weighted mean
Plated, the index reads 41.6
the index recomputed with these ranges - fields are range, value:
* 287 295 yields 41.6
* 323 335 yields 42.1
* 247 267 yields 38.6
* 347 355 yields 42.5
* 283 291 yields 41.6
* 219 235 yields 39.5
